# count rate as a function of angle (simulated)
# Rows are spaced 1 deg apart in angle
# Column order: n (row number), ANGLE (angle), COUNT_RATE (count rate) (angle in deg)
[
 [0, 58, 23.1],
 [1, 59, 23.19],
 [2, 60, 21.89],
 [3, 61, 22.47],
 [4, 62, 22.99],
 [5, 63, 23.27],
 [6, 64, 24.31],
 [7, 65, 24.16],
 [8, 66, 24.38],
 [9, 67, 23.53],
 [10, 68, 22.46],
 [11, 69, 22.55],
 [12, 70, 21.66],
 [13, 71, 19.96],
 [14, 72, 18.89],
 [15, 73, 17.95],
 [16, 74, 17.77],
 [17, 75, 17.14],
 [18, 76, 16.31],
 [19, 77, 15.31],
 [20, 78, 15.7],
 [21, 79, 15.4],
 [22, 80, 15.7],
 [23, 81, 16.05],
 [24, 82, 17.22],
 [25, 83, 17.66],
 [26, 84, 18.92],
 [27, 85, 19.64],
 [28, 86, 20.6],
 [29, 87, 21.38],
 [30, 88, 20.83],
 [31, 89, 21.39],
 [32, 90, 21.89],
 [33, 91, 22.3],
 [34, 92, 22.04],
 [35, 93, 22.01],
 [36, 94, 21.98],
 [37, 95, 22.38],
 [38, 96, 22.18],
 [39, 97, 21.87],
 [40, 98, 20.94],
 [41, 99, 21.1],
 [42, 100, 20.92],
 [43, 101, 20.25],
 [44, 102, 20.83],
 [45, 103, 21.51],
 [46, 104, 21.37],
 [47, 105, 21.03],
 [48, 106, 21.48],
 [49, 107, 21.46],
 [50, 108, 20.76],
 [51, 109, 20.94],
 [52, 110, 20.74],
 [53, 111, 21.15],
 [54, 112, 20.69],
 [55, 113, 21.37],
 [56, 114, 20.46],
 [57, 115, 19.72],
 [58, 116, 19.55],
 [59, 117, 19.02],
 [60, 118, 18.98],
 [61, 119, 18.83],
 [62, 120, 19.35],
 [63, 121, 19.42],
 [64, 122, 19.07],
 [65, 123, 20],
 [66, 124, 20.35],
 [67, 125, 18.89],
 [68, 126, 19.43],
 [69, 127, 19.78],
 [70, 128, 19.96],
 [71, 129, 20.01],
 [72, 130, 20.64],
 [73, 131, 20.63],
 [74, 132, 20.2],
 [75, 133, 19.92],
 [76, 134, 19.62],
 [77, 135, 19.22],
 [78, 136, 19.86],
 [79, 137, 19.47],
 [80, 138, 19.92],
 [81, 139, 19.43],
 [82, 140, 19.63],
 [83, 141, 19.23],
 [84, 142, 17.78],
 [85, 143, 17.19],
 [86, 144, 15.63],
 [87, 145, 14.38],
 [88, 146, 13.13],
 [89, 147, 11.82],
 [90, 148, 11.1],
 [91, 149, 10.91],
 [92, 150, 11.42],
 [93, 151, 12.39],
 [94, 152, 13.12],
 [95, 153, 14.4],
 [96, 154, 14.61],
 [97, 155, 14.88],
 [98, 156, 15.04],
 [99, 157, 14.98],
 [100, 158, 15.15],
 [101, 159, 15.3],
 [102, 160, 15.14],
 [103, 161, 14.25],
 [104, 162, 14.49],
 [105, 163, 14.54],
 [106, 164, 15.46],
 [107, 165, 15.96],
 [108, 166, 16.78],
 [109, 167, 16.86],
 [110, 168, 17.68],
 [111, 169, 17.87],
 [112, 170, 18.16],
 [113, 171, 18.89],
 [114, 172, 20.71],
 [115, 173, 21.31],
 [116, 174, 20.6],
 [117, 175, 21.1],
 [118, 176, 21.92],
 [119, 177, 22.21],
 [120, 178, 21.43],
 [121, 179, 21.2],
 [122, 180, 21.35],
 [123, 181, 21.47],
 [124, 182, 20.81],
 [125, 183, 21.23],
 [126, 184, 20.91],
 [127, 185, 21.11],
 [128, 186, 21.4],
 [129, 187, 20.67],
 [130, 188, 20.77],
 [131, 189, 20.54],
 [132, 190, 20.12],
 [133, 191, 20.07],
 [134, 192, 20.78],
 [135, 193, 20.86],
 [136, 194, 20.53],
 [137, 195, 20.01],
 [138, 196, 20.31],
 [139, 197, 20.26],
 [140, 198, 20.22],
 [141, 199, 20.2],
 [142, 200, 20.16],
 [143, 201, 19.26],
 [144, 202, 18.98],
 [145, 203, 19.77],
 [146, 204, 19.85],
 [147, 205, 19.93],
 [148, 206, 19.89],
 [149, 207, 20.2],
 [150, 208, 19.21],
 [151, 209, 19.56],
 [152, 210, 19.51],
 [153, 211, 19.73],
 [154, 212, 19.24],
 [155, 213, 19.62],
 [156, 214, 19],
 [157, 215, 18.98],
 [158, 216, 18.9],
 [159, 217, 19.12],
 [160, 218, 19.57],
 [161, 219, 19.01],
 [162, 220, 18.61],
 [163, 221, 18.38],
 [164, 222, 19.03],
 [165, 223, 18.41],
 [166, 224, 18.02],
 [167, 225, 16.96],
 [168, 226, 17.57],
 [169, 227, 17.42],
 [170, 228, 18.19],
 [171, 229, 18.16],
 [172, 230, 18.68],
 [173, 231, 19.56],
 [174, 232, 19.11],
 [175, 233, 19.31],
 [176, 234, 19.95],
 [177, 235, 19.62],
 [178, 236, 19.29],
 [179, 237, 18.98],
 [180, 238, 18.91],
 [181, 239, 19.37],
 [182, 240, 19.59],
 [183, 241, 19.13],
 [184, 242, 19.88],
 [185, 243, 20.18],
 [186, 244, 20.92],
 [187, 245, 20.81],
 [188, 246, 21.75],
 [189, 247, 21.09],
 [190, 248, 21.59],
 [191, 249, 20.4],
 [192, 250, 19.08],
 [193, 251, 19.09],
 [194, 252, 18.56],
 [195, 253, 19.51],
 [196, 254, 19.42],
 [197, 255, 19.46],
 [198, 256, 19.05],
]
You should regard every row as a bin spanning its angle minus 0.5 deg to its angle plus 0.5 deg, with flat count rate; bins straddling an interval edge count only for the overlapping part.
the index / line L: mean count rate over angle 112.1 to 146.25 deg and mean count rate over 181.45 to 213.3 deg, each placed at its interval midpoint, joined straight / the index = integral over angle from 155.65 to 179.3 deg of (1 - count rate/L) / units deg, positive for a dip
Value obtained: 2.4 deg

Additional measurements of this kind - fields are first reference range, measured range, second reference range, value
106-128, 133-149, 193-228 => 2.3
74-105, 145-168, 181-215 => 6.6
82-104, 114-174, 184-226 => 8.9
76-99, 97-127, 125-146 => -1.6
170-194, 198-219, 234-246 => 0.9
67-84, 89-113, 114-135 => -3.1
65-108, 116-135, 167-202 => 0.6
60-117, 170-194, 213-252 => -1.4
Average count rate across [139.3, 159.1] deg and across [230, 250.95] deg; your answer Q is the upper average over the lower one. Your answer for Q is 1.4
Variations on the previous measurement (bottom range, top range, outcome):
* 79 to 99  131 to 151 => 0.83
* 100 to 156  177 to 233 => 1.07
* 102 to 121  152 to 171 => 0.77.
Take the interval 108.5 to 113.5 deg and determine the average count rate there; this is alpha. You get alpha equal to 21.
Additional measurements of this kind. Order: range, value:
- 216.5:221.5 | 18.9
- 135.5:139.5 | 19.7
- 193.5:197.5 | 20.3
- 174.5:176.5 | 21.5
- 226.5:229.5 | 17.9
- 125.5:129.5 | 19.8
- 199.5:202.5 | 19.5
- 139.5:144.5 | 17.9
